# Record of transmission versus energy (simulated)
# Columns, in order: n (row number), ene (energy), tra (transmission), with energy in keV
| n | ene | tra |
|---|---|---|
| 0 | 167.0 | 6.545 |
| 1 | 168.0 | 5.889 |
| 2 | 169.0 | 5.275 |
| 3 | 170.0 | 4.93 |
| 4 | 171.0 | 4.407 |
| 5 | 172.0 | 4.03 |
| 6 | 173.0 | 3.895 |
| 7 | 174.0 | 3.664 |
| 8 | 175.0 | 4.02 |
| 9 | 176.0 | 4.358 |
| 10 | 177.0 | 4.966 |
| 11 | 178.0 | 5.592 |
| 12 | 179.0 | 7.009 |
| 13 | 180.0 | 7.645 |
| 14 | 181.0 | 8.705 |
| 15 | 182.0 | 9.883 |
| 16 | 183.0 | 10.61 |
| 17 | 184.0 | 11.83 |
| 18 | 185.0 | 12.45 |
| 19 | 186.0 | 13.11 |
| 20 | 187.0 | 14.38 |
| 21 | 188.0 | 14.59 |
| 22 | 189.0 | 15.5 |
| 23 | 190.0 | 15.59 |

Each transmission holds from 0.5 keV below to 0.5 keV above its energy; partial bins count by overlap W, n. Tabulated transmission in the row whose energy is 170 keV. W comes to 4.93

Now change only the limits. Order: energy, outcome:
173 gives 3.895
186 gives 13.11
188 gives 14.59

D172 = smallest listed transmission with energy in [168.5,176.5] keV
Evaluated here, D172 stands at 3.664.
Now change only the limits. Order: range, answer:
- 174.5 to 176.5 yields 4.02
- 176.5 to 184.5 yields 4.966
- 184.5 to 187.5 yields 12.45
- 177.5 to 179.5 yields 5.592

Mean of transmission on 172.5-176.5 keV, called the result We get 3.98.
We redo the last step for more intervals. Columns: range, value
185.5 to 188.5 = 14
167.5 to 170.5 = 5.36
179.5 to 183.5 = 9.21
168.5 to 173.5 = 4.51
